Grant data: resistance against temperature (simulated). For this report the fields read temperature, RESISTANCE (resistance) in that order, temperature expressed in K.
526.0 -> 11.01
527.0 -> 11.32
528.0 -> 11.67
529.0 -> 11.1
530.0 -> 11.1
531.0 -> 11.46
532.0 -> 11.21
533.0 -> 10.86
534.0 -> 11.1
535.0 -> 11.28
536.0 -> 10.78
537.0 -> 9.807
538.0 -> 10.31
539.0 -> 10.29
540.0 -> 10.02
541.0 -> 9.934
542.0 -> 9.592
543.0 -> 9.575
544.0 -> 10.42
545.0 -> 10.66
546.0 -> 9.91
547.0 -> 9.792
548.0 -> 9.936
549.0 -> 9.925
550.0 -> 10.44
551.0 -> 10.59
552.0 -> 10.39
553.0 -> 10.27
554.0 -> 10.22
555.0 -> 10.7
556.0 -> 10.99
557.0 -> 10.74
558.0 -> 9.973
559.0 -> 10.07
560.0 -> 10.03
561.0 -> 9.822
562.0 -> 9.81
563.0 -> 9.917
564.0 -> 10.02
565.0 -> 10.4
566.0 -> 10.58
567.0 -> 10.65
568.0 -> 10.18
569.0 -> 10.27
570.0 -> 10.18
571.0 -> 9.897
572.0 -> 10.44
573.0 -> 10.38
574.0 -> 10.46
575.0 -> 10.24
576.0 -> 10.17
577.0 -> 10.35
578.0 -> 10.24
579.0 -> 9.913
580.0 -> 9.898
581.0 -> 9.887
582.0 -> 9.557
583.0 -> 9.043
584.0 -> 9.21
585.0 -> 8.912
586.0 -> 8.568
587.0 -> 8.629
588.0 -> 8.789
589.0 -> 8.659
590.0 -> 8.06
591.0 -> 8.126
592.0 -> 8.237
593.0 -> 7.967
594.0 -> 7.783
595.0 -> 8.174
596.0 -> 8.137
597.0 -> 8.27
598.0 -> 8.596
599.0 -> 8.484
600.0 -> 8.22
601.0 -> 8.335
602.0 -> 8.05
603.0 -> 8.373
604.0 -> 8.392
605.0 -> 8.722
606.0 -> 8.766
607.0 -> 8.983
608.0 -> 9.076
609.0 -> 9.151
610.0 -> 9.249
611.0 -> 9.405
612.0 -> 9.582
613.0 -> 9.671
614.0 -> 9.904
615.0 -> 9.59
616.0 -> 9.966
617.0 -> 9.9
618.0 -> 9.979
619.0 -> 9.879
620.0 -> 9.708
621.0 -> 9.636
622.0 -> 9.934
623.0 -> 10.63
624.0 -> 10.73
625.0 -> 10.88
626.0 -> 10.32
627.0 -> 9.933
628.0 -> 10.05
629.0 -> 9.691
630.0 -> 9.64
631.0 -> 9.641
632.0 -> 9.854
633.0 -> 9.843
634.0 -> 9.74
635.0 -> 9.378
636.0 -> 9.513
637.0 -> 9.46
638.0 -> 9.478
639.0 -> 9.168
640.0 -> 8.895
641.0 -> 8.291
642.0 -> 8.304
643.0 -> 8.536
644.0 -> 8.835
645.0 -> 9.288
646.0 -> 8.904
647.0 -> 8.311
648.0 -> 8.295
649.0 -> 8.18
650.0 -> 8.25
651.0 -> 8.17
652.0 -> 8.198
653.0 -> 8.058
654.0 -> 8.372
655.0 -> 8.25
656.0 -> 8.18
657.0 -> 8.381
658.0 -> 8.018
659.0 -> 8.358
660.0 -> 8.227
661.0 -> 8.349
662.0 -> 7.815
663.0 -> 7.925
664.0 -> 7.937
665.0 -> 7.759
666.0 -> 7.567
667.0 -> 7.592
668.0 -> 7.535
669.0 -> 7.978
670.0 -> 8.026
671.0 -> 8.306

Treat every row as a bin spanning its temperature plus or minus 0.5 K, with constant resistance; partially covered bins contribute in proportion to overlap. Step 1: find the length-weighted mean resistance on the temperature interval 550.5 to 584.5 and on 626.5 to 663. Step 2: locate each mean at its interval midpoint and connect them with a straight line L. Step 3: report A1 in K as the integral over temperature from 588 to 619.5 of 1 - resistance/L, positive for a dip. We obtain 2.3 K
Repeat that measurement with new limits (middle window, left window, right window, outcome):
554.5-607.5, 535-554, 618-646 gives 3.0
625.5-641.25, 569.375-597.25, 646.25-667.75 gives -2.1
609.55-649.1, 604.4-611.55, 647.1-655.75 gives -4.0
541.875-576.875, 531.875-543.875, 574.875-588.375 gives -1.0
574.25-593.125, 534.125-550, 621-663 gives 0.9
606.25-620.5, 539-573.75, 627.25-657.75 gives -0.3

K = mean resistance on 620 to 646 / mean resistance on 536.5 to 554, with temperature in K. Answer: 0.9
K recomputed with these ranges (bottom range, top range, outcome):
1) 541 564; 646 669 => 0.80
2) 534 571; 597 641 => 0.92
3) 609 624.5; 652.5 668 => 0.82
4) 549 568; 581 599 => 0.83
